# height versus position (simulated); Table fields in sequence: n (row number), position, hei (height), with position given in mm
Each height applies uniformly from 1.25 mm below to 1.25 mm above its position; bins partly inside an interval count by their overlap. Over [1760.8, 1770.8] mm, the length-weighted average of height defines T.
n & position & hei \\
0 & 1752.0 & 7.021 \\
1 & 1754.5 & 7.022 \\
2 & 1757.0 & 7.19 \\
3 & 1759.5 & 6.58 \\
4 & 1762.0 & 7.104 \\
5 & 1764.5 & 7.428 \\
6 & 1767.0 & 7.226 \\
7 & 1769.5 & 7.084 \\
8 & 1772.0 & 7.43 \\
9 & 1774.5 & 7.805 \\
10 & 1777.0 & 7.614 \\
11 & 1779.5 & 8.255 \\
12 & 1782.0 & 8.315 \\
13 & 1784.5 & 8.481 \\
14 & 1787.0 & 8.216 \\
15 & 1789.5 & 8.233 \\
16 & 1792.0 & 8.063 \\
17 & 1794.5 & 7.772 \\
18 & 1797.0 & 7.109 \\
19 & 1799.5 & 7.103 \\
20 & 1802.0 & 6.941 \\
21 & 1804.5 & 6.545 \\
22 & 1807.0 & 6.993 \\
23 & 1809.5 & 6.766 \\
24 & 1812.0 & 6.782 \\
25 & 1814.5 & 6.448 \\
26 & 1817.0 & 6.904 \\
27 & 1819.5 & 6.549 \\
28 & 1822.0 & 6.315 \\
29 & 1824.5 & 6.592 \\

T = 7.21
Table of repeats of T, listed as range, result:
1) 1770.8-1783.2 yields 7.88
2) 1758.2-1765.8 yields 7.04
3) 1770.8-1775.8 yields 7.62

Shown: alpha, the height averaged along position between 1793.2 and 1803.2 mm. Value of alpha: 7.24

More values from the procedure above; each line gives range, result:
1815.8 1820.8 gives 6.72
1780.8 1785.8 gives 8.4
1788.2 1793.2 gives 8.15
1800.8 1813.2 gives 6.8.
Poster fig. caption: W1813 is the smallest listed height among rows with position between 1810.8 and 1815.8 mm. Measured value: 6.448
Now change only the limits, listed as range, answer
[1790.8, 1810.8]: 6.545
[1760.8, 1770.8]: 7.084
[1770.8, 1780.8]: 7.43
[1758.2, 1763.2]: 6.58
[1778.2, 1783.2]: 8.255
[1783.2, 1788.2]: 8.216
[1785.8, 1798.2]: 7.109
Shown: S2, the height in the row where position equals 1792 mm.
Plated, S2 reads 8.063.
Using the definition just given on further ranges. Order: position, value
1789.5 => 8.233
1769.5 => 7.084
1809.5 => 6.766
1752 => 7.021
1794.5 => 7.772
